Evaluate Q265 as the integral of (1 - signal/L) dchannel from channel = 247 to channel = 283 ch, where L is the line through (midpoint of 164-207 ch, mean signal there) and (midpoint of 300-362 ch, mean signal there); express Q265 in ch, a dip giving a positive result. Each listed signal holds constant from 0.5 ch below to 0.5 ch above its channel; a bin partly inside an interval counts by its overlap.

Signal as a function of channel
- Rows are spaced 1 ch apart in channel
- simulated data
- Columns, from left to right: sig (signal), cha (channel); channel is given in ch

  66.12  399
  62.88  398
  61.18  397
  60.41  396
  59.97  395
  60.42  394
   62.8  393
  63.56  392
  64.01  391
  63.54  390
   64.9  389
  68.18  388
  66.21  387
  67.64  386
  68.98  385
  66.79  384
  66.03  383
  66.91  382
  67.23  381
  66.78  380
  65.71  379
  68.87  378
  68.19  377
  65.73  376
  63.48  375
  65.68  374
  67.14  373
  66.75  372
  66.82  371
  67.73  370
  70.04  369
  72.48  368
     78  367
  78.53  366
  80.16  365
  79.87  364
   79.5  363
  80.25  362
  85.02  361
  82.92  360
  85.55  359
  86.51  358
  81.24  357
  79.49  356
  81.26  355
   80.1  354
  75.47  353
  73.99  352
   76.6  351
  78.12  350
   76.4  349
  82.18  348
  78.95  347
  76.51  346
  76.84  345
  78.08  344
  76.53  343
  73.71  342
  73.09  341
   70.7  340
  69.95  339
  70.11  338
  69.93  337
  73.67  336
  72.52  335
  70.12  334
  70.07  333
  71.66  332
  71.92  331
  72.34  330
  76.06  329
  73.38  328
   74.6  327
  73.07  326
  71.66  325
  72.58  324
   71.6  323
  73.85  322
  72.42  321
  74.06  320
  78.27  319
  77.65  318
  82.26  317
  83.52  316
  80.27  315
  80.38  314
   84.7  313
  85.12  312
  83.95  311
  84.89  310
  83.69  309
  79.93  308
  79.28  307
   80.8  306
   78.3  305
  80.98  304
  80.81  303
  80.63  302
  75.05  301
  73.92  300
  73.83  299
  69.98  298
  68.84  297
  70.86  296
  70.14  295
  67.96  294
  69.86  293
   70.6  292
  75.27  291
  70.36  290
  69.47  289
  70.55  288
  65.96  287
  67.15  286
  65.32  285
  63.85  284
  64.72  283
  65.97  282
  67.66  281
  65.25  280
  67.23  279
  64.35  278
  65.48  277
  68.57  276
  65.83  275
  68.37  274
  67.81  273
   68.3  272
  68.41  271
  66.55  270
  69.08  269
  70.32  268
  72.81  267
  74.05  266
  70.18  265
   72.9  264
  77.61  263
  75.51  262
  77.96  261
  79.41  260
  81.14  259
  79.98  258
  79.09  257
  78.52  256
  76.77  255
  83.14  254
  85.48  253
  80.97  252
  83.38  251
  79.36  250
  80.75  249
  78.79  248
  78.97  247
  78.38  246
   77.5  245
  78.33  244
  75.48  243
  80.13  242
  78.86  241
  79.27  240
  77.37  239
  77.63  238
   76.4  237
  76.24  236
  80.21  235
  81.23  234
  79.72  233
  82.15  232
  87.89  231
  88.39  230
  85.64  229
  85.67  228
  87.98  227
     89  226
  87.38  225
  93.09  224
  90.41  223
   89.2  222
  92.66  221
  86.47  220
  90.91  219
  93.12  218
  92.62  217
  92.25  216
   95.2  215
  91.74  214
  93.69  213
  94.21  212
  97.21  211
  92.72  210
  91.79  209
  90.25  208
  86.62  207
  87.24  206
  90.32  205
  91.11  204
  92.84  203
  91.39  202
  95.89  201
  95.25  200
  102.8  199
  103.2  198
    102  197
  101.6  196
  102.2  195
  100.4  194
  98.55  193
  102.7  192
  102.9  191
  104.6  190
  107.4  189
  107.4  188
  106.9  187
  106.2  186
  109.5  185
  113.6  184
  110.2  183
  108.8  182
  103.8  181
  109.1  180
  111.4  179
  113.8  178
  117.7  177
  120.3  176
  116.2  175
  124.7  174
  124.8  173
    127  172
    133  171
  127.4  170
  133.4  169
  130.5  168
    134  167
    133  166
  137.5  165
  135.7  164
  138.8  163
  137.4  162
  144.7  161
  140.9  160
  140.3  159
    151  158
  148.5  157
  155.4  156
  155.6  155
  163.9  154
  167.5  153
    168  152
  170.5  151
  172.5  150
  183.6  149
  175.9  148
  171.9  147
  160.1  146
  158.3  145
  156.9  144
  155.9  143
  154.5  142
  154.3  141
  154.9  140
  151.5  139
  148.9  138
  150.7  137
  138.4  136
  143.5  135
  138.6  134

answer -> 7.33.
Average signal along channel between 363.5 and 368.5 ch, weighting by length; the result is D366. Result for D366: 77.8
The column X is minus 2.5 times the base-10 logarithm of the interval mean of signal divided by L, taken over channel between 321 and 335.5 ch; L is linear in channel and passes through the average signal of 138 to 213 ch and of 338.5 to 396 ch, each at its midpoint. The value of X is 0.15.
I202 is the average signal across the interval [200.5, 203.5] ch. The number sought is 93.4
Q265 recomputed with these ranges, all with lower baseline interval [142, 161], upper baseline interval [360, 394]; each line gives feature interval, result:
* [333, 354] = 2.08 ch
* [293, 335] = 8.25 ch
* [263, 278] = 5.76 ch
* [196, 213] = 5.47 ch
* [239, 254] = 5.20 ch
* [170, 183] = 2.83 ch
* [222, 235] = 4.32 ch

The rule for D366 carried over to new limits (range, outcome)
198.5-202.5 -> 96.3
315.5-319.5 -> 80.4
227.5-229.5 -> 85.7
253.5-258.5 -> 79.5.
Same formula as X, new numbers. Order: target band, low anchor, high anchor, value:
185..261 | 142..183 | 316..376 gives 0.32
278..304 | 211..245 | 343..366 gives 0.18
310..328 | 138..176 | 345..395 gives 0.17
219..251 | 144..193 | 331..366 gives 0.34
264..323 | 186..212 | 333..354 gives 0.13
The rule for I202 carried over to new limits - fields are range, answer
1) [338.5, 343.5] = 72.8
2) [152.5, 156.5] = 161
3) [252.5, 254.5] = 84.3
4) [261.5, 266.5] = 74.1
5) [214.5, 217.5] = 93.4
